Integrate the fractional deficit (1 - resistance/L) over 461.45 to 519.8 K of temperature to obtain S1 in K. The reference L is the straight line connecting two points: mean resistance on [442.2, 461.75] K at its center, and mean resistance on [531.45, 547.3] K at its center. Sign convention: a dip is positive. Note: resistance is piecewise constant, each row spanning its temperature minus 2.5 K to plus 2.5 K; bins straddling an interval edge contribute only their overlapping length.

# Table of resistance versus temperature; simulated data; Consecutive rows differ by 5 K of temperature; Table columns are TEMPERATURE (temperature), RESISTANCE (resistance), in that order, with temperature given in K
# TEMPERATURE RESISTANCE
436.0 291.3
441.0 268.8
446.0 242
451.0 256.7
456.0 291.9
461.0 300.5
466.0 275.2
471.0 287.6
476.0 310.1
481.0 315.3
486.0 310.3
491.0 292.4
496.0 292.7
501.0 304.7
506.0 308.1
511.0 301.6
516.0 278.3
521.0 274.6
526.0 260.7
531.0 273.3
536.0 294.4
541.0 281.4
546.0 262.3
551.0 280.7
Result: -4.9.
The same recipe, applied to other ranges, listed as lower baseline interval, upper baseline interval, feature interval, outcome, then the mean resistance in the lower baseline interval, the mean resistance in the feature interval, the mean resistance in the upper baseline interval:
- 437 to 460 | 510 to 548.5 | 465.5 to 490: -2.63 K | 269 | 301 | 277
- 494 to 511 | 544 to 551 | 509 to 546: 0.57 K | 302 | 279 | 269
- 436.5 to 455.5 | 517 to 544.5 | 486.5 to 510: -2.52 K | 263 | 301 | 276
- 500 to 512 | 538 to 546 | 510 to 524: 0.68 K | 305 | 282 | 276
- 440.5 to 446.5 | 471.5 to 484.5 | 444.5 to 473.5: 0.25 K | 255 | 277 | 309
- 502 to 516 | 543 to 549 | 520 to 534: 0.66 K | 300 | 270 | 265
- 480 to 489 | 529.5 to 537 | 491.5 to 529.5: 1.02 K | 311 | 288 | 283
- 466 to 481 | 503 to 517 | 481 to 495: -0.24 K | 298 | 303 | 298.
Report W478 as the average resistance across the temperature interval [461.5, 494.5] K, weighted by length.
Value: 298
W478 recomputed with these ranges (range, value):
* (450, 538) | 291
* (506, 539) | 283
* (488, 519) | 296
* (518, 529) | 268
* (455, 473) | 289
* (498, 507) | 305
